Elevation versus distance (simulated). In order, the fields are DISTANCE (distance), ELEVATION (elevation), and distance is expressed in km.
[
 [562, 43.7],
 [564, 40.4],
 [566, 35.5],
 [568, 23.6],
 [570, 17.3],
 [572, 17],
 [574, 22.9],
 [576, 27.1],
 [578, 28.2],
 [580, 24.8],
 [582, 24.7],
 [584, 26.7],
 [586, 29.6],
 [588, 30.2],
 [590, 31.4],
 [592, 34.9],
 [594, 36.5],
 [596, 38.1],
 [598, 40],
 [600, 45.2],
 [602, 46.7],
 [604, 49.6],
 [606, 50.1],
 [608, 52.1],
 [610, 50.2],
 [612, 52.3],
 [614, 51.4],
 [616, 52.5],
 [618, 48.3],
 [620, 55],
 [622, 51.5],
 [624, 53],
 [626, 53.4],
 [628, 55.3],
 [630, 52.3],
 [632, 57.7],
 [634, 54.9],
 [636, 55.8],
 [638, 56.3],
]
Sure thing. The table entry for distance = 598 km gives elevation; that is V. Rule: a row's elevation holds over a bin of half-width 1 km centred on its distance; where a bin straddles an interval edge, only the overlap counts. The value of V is 40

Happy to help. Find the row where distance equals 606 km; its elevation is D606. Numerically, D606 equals 50.1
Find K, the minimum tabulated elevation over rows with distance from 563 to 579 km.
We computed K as 17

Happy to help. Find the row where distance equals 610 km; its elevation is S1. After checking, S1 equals 50.2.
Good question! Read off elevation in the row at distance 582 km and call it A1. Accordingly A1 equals 24.7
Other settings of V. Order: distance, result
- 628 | 55.3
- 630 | 52.3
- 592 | 34.9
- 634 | 54.9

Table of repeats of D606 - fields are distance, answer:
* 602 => 46.7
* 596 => 38.1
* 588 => 30.2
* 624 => 53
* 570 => 17.3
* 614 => 51.4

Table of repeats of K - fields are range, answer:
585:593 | 29.6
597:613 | 40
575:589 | 24.7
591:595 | 34.9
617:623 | 48.3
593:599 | 36.5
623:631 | 52.3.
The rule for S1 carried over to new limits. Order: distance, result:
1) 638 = 56.3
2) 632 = 57.7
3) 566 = 35.5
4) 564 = 40.4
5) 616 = 52.5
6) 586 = 29.6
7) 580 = 24.8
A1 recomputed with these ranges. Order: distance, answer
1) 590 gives 31.4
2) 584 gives 26.7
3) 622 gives 51.5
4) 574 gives 22.9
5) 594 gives 36.5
